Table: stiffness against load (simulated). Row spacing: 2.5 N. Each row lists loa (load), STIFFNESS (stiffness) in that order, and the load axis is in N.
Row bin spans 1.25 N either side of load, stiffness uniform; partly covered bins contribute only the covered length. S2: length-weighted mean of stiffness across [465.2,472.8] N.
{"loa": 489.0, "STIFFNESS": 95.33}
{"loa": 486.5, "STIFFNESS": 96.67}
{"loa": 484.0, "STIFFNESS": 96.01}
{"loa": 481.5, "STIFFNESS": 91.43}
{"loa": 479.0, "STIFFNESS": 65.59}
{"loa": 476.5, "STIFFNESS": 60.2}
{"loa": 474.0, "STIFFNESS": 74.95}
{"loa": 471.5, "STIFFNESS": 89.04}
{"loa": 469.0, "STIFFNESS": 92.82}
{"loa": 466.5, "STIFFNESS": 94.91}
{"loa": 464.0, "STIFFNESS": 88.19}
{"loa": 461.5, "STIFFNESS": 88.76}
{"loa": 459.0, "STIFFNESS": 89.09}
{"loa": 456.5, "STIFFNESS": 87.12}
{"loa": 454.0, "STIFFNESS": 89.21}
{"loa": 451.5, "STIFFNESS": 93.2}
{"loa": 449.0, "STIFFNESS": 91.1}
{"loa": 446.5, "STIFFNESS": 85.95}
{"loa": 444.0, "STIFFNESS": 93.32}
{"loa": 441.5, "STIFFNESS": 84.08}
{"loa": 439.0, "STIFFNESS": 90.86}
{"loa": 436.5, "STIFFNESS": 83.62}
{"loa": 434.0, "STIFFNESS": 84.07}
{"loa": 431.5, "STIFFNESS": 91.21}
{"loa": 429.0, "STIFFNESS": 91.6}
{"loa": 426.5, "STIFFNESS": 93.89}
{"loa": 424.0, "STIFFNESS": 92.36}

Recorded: 92.1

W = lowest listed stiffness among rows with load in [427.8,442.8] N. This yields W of 83.62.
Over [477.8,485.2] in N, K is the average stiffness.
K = 84.4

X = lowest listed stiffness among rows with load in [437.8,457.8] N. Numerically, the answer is 84.08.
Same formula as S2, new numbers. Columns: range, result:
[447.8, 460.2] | 89.9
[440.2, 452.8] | 89.5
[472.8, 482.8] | 73.1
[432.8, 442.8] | 85.7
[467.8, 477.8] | 79.1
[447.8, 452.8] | 92.1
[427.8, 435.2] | 89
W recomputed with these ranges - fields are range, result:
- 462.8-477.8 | 60.2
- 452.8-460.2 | 87.12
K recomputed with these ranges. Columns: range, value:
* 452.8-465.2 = 88.5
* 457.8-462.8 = 88.9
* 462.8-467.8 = 91.6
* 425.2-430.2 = 92.8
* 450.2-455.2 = 91.2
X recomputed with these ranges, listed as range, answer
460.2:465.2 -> 88.19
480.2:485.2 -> 91.43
